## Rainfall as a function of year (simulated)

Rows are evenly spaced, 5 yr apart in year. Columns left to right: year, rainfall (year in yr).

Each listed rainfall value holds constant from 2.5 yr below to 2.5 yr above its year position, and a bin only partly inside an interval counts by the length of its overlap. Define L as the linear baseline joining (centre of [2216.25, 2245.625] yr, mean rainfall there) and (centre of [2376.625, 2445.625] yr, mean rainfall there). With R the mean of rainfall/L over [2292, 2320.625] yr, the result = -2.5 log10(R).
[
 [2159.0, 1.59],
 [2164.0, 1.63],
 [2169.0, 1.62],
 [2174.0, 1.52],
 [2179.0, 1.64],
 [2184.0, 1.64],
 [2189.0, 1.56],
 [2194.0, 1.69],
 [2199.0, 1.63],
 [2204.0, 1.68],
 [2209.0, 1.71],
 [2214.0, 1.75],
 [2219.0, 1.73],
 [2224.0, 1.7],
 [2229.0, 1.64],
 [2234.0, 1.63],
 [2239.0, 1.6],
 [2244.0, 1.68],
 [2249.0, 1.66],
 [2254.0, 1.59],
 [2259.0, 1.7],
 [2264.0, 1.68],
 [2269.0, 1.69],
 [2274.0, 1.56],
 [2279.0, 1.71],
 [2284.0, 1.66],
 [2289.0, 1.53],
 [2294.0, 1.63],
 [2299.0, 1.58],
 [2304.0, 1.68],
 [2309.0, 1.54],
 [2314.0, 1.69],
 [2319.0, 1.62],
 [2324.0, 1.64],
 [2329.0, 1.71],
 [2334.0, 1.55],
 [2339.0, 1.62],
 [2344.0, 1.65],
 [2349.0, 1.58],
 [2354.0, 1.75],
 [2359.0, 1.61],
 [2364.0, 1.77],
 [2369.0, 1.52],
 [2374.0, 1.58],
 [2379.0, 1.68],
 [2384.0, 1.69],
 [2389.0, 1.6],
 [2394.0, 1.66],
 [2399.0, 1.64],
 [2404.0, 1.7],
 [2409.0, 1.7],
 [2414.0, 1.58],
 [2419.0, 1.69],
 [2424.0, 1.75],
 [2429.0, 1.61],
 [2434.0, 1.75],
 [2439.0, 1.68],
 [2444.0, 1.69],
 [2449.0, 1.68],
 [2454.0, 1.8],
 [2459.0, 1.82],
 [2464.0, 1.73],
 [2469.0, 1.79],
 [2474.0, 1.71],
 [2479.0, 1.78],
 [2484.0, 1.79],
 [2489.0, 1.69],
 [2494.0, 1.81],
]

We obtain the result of 0.03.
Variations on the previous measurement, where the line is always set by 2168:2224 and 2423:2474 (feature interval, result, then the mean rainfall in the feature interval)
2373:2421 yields 0.04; 1.65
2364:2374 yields 0.07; 1.6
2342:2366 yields 0.02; 1.67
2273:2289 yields 0.03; 1.63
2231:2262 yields 0.02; 1.64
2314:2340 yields 0.04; 1.63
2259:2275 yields 0.01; 1.66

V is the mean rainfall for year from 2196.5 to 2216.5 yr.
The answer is 1.69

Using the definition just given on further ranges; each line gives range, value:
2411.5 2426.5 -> 1.67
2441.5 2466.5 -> 1.74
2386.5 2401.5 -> 1.63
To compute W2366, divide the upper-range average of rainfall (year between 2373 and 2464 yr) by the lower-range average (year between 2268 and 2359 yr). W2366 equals 1.03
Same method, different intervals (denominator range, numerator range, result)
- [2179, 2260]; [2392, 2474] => 1.03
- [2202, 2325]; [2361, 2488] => 1.03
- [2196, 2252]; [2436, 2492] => 1.04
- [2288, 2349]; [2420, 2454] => 1.05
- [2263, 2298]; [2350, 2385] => 1.01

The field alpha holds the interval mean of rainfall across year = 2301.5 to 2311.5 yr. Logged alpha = 1.61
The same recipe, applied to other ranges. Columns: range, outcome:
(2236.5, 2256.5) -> 1.63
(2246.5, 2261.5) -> 1.65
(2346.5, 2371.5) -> 1.65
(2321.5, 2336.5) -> 1.63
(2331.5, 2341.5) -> 1.59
